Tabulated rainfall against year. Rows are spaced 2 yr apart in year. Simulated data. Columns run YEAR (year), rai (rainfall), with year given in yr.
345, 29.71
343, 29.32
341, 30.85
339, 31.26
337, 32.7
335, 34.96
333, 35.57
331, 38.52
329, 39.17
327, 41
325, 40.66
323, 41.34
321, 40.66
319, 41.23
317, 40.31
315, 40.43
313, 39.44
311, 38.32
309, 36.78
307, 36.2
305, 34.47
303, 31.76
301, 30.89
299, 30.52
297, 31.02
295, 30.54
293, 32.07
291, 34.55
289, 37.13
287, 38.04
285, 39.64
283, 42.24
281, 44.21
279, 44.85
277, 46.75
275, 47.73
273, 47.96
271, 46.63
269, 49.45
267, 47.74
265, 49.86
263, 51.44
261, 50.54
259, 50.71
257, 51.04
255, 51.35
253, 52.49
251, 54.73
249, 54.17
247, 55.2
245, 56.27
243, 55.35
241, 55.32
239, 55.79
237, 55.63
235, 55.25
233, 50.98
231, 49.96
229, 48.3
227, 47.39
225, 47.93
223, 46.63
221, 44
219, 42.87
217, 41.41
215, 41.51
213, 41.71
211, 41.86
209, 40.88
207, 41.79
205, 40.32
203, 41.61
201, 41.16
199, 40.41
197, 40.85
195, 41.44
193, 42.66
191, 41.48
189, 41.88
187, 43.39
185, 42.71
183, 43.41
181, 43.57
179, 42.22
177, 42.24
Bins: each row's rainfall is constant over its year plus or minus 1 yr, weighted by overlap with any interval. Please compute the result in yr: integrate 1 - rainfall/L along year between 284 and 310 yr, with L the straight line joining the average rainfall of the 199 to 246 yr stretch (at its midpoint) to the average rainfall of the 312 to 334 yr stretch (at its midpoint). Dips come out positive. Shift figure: 4.7 yr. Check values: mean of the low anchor 47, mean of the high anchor 39.8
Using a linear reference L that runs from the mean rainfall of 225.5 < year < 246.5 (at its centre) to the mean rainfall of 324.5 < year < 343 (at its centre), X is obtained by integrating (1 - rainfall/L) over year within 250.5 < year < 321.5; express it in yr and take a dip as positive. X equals 3.7 yr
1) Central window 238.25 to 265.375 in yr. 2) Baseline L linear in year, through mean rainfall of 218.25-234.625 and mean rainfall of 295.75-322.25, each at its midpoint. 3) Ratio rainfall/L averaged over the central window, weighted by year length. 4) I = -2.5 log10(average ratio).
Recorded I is -0.20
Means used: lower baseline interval 47.6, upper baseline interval 36.3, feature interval 53.2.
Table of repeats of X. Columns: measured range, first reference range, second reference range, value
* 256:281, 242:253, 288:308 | -1.58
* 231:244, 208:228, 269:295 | -3.42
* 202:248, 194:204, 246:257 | -0.40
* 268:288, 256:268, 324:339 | 1.06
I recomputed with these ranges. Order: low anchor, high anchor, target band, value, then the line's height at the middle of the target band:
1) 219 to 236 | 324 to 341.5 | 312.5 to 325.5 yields -0.08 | 37.8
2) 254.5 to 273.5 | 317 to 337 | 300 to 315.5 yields 0.17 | 42.2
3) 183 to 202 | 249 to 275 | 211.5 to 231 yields 0.01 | 45.4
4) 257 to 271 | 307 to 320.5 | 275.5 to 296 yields 0.16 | 45.2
